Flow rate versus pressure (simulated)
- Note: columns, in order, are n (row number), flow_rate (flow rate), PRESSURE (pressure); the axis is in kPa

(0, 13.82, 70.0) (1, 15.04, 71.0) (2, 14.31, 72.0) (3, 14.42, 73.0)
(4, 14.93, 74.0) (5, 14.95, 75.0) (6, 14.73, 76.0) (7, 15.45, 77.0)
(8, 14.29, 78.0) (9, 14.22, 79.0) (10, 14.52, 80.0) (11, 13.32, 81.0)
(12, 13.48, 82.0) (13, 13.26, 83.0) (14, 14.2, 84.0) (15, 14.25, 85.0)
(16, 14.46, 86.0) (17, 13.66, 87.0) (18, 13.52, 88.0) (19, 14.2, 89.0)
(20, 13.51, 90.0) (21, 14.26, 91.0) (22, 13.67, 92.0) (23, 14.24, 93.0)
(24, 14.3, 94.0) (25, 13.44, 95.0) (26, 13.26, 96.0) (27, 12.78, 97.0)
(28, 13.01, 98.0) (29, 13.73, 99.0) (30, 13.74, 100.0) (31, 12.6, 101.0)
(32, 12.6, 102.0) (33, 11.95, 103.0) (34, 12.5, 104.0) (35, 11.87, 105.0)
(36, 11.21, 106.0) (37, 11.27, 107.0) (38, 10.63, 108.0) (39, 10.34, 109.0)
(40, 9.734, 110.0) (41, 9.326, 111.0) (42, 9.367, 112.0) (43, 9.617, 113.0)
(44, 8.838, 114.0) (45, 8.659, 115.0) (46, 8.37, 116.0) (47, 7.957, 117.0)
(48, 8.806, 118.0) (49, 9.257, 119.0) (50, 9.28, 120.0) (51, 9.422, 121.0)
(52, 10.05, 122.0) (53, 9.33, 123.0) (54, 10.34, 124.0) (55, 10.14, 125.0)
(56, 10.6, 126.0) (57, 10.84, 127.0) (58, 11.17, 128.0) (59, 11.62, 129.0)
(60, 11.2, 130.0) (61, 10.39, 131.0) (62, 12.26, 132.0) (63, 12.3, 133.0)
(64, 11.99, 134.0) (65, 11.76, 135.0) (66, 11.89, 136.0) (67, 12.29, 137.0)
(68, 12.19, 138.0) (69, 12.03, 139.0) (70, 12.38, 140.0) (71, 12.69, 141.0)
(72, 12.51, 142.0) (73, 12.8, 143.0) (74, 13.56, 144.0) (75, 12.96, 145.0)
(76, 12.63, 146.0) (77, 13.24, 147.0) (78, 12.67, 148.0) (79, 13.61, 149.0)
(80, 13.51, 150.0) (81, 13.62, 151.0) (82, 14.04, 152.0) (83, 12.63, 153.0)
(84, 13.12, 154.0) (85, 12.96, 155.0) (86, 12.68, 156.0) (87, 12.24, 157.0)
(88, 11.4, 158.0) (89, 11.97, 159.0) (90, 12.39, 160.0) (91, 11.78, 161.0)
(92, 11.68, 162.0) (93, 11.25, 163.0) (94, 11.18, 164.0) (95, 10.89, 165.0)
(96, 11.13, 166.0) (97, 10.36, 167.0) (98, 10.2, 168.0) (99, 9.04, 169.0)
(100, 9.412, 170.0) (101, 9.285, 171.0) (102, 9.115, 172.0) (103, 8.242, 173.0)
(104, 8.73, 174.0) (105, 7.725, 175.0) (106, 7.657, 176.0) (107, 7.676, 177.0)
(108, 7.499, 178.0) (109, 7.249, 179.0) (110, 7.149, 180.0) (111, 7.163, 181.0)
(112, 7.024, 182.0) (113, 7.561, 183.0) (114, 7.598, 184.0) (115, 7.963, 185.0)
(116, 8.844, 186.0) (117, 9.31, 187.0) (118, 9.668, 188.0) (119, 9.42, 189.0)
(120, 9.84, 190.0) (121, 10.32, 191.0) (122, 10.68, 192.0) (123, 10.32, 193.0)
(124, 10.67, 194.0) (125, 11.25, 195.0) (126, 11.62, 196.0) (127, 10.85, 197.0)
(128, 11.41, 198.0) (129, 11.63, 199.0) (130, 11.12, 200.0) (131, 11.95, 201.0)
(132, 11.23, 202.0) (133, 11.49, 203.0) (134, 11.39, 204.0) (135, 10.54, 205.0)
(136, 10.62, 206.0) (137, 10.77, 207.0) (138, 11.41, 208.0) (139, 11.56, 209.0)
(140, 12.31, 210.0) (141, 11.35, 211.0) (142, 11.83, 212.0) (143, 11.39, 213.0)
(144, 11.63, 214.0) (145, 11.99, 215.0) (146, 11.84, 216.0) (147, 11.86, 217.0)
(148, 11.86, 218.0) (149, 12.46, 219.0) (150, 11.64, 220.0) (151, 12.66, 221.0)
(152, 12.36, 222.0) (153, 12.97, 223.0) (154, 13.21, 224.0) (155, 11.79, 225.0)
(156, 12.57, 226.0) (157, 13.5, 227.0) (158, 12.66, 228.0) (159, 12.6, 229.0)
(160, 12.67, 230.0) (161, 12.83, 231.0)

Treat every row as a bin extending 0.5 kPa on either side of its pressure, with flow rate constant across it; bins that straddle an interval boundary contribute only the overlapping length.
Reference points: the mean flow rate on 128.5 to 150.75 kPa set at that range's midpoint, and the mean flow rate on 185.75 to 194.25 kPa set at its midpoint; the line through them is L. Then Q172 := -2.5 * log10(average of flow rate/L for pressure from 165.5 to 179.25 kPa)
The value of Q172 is 0.22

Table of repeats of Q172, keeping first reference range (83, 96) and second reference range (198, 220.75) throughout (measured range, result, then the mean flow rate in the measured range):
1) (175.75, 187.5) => 0.487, 7.73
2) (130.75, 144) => 0.066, 12.2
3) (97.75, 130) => 0.263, 10.6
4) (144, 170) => 0.043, 12.1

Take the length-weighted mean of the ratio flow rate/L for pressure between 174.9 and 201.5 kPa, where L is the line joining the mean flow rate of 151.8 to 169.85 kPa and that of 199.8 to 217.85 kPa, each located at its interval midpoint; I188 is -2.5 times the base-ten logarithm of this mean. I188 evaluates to 0.23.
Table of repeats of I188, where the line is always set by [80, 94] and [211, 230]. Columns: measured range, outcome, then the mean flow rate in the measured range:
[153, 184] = 0.29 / 9.87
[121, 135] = 0.22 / 10.9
